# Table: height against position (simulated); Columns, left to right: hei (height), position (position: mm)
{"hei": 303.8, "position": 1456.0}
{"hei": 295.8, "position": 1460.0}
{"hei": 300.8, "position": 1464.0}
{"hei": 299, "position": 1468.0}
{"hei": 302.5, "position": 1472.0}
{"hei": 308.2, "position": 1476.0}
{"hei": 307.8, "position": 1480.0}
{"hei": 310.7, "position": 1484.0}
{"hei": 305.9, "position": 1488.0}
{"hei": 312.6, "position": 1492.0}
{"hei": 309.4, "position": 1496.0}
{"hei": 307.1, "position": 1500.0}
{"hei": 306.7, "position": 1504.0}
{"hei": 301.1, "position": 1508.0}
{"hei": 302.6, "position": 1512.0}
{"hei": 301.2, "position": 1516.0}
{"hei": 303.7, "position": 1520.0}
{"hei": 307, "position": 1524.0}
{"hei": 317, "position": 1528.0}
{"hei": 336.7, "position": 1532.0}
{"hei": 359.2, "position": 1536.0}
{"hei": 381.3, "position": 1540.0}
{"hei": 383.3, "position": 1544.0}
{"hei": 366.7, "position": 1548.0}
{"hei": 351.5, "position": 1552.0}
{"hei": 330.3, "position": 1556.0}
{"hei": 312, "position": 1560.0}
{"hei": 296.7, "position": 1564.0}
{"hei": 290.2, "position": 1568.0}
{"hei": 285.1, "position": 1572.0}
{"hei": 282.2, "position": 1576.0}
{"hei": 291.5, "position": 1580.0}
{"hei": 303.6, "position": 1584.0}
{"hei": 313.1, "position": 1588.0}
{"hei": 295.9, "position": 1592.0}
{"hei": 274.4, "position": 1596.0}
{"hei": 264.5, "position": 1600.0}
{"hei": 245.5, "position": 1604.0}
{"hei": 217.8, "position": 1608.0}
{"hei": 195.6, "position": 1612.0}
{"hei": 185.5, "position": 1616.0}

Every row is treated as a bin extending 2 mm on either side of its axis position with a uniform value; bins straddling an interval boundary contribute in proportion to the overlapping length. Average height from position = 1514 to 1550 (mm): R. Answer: 340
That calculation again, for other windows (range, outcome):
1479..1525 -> 306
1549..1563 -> 331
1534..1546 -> 375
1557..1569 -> 303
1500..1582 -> 320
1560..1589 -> 295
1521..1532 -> 316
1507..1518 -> 302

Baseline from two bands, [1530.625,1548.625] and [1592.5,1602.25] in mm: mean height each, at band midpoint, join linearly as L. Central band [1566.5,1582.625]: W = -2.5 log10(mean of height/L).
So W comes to 0.08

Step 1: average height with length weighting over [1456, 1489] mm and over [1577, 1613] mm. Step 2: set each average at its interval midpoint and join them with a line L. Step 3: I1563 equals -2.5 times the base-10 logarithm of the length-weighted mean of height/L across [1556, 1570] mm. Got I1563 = -0.10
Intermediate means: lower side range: 304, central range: 304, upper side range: 269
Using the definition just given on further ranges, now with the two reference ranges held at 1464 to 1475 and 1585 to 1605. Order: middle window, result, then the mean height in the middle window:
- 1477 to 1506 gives -0.04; 309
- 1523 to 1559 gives -0.20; 348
